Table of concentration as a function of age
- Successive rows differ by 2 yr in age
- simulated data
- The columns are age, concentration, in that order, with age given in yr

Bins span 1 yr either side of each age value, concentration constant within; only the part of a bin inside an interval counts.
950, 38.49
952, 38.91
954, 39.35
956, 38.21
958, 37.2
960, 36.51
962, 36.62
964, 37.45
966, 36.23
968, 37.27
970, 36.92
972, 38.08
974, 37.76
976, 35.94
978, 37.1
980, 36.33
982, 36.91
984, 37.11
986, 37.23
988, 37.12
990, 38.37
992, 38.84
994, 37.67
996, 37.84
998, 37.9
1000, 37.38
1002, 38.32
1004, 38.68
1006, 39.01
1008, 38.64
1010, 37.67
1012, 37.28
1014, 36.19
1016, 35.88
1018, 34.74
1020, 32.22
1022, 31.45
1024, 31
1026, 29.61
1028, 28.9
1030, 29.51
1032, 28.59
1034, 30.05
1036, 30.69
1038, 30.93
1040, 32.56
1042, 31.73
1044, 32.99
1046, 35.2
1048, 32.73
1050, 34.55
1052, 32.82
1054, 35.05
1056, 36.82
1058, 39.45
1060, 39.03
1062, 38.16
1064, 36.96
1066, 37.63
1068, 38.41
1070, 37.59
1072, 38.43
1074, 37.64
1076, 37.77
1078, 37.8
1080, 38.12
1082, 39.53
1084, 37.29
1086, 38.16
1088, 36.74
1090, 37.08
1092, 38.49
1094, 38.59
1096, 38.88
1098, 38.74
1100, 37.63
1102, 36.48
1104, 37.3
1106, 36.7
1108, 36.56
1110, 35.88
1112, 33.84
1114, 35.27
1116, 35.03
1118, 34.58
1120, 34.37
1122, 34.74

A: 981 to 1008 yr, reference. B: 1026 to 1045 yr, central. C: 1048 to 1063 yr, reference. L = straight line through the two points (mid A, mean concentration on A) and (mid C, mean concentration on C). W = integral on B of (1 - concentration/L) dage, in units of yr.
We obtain 3.21 yr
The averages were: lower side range 37.9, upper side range 36.3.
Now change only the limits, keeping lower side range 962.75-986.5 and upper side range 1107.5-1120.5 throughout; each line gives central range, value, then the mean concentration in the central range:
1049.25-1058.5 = 0.1 yr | 35.6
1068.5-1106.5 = -2.6 yr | 37.9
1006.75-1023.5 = 0.5 yr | 35.4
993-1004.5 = -0.4 yr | 37.9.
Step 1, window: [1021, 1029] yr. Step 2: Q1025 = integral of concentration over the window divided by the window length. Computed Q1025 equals 30.2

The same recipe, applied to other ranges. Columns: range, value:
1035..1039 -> 30.8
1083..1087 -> 37.7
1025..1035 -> 29.3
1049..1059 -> 35.7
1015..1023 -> 33.6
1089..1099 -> 38.4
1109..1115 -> 35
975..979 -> 36.5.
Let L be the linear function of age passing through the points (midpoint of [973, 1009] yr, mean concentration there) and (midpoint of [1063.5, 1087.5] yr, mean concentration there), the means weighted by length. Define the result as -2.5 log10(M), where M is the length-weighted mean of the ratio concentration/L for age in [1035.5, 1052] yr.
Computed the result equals 0.157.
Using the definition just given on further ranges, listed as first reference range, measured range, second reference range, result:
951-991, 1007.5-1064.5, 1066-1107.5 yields 0.12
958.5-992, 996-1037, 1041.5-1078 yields 0.08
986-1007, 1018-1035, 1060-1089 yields 0.24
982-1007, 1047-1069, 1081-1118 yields 0.03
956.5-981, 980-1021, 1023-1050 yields -0.09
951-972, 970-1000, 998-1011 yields 0.01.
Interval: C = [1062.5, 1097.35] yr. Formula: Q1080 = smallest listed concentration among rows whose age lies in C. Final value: 36.74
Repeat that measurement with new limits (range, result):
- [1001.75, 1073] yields 28.59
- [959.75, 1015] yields 35.94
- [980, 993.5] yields 36.33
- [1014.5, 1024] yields 31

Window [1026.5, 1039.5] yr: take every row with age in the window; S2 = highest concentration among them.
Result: 30.93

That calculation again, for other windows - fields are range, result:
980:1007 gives 39.01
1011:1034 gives 37.28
